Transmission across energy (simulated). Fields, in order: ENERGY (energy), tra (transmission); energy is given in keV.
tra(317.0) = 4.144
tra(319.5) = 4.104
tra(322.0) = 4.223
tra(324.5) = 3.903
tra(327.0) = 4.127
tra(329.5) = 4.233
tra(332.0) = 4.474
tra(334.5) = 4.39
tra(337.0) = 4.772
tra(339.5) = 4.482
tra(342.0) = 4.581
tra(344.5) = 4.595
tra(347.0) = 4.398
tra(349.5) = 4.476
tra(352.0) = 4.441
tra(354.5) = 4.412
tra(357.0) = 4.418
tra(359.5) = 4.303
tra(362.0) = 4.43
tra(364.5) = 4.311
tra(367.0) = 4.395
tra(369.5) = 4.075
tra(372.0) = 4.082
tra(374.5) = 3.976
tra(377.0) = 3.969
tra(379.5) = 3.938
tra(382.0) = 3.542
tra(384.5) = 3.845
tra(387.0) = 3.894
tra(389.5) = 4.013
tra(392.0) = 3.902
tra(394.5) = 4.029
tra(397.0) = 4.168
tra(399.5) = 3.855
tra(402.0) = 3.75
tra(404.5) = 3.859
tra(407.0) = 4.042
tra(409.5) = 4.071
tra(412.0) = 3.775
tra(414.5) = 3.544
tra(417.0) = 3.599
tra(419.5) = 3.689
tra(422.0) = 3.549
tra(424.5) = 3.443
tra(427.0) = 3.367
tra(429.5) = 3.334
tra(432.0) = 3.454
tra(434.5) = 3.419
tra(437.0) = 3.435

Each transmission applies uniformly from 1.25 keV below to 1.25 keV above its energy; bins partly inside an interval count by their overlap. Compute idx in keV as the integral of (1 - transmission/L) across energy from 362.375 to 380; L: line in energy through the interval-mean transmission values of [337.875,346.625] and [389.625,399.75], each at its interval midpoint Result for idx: 0.5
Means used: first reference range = 4.55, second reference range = 4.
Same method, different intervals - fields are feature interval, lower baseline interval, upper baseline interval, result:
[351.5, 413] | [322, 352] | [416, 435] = -2.0 keV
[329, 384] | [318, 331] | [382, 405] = -3.7 keV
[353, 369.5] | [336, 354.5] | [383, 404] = -0.1 keV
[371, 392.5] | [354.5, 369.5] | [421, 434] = 0.9 keV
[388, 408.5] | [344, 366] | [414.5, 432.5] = -0.6 keV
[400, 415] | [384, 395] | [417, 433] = -0.6 keV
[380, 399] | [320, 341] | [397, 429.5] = -0.1 keV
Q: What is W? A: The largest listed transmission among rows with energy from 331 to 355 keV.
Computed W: 4.772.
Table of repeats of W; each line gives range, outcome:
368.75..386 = 4.082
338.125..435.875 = 4.595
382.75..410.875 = 4.168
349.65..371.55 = 4.441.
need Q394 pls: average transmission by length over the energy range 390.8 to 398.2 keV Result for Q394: 4.03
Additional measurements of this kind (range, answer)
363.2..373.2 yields 4.22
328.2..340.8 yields 4.47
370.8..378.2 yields 4.01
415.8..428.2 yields 3.53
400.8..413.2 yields 3.9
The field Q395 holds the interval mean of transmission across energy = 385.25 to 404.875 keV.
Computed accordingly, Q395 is 3.93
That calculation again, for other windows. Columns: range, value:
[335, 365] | 4.47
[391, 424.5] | 3.82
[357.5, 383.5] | 4.11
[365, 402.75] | 3.97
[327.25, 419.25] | 4.13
